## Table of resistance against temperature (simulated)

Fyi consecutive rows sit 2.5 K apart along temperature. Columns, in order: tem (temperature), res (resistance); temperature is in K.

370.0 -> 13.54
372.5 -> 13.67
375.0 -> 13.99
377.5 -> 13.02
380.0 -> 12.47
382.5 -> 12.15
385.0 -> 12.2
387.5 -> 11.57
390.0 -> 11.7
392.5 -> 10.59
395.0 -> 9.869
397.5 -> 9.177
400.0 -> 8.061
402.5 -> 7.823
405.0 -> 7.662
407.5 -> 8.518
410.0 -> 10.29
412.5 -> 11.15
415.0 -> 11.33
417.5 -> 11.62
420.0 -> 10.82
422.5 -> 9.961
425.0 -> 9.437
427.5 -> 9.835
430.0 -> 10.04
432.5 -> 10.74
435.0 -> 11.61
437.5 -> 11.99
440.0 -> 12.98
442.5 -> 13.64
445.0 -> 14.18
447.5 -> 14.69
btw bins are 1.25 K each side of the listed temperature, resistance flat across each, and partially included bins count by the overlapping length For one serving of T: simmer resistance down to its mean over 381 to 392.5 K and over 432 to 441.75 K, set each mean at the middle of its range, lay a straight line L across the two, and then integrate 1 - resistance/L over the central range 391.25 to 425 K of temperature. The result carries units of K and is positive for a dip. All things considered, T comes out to 6.0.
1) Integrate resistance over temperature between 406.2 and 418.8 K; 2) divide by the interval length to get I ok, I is 10.6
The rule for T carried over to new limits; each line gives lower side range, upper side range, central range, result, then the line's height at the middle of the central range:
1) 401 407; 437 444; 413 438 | 0.18 K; 10.9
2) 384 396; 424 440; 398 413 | 3.03 K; 11.1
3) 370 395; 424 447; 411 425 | 1.29 K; 11.9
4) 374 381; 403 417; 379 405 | 2.93 K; 11.7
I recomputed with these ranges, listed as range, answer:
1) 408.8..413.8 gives 10.7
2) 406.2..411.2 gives 9.38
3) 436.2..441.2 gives 12.5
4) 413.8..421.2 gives 11.3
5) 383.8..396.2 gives 11.2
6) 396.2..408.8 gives 8.26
